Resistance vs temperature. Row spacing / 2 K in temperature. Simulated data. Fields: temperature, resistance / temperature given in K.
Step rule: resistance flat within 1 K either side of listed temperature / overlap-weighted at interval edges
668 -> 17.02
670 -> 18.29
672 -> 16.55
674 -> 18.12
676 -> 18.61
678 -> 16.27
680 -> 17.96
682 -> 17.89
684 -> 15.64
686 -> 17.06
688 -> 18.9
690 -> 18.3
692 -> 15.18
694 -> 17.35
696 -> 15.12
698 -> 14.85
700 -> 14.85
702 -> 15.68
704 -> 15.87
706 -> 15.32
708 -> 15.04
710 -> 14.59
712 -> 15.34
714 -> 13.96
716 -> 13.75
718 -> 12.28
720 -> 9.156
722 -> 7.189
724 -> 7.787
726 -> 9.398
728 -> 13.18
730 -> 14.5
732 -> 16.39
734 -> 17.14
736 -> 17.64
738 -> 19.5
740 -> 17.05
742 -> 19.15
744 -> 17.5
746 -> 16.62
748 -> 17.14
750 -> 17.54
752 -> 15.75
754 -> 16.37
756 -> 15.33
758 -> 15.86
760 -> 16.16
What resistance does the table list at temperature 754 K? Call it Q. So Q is 16.37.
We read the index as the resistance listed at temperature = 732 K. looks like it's 16.39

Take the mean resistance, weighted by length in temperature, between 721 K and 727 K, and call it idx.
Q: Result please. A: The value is 8.12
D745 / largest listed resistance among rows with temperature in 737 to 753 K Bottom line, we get 19.5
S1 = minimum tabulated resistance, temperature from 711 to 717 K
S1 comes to 13.75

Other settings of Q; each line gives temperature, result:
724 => 7.787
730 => 14.5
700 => 14.85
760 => 16.16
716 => 13.75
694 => 17.35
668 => 17.02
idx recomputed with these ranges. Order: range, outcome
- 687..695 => 17.4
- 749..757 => 16.2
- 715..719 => 13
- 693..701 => 15.5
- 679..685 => 17.2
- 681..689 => 17.4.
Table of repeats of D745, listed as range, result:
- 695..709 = 15.87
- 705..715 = 15.34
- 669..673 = 18.29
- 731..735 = 17.14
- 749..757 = 17.54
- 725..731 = 14.5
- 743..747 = 17.5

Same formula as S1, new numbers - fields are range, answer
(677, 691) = 15.64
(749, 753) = 15.75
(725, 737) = 9.398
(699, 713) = 14.59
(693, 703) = 14.85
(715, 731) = 7.189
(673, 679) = 16.27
